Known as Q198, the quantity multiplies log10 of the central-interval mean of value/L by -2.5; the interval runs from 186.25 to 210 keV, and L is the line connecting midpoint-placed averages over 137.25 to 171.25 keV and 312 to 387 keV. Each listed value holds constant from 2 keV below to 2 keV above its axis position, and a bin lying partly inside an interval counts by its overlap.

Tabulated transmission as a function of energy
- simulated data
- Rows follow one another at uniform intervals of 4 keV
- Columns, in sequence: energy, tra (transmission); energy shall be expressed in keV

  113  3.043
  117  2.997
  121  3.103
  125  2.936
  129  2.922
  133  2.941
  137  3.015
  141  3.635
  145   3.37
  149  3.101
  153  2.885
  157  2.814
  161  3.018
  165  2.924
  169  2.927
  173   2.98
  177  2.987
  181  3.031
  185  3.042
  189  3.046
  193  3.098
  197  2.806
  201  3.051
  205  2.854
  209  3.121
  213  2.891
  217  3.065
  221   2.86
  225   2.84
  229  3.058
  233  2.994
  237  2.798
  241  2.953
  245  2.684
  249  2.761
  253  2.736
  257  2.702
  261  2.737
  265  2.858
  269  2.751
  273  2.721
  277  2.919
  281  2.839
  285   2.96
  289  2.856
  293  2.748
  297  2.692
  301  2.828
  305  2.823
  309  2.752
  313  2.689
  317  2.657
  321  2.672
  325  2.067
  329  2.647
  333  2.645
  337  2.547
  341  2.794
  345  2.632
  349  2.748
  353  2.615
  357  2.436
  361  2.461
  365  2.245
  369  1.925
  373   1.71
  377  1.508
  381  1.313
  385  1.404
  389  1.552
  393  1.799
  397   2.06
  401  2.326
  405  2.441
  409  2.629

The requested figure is -0.03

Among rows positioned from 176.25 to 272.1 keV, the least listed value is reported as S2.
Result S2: 2.684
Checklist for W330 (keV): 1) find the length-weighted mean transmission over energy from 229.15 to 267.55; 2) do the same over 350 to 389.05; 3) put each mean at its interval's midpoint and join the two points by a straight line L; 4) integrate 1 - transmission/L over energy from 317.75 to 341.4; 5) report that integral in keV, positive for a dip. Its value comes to -3.3 keV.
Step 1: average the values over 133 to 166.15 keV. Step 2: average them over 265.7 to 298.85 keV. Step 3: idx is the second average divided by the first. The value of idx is 0.91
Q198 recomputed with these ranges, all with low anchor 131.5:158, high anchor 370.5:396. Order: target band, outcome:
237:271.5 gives -0.152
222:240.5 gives -0.143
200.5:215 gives -0.098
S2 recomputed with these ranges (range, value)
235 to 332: 2.067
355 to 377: 1.508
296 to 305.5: 2.692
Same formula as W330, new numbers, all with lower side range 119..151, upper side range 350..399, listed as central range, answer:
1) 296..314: -3.8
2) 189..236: -3.9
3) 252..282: -3.8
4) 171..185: -0.4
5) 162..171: 0.1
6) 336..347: -3.0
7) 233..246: -1.2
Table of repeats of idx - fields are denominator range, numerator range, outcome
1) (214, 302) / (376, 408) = 0.65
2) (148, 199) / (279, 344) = 0.91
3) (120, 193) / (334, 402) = 0.70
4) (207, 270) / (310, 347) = 0.91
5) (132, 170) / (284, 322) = 0.90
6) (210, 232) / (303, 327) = 0.88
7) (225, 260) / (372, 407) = 0.63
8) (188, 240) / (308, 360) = 0.88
